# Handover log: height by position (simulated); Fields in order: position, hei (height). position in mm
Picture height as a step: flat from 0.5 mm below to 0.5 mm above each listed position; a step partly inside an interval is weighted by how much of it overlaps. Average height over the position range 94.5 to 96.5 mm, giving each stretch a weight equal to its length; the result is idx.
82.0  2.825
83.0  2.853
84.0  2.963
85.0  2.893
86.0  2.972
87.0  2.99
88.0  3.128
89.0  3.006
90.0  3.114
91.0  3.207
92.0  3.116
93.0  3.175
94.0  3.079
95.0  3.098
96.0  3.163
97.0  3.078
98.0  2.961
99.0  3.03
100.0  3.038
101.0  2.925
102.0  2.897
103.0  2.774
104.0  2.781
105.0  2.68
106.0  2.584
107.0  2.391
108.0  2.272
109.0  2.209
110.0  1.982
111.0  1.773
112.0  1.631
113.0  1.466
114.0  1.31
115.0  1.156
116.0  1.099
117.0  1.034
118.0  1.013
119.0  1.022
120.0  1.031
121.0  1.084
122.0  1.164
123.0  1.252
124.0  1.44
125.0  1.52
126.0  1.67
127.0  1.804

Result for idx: 3.13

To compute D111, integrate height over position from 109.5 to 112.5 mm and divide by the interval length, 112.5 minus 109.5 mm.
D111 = 1.8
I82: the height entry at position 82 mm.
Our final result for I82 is 2.825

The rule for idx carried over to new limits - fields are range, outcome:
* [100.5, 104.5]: 2.84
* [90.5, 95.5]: 3.14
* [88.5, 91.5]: 3.11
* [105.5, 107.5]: 2.49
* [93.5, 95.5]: 3.09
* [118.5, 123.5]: 1.11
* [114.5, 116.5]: 1.13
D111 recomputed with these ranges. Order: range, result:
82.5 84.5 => 2.91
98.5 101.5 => 3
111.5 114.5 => 1.47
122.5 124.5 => 1.35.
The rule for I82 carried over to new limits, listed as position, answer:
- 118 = 1.013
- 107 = 2.391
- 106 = 2.584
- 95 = 3.098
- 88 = 3.128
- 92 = 3.116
